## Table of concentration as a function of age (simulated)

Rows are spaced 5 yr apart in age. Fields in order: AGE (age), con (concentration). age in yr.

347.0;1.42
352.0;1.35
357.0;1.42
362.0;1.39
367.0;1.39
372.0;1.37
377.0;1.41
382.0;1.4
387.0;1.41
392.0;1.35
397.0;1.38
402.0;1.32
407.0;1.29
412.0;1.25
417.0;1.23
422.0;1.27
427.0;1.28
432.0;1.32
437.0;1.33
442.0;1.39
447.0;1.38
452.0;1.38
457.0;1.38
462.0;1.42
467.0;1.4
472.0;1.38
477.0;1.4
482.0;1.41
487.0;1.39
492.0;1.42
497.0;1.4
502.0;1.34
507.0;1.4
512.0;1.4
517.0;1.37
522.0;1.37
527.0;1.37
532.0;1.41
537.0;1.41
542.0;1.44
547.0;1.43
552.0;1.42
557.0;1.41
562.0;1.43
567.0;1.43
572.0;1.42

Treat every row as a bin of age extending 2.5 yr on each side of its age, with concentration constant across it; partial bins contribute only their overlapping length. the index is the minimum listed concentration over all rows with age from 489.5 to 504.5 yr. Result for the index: 1.34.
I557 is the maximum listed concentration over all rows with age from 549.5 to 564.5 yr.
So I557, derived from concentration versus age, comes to 1.43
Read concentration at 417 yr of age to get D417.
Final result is 1.23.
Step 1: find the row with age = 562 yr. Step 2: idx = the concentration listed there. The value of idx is 1.43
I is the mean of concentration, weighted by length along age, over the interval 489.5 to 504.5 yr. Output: 1.39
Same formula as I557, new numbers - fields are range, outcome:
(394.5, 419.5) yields 1.38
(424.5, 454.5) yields 1.39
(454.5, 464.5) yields 1.42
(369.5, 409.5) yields 1.41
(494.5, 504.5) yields 1.4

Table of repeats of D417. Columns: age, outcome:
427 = 1.28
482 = 1.41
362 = 1.39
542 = 1.44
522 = 1.37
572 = 1.42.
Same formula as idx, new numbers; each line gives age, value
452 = 1.38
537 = 1.41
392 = 1.35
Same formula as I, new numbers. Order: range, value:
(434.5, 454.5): 1.37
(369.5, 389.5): 1.4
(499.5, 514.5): 1.38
